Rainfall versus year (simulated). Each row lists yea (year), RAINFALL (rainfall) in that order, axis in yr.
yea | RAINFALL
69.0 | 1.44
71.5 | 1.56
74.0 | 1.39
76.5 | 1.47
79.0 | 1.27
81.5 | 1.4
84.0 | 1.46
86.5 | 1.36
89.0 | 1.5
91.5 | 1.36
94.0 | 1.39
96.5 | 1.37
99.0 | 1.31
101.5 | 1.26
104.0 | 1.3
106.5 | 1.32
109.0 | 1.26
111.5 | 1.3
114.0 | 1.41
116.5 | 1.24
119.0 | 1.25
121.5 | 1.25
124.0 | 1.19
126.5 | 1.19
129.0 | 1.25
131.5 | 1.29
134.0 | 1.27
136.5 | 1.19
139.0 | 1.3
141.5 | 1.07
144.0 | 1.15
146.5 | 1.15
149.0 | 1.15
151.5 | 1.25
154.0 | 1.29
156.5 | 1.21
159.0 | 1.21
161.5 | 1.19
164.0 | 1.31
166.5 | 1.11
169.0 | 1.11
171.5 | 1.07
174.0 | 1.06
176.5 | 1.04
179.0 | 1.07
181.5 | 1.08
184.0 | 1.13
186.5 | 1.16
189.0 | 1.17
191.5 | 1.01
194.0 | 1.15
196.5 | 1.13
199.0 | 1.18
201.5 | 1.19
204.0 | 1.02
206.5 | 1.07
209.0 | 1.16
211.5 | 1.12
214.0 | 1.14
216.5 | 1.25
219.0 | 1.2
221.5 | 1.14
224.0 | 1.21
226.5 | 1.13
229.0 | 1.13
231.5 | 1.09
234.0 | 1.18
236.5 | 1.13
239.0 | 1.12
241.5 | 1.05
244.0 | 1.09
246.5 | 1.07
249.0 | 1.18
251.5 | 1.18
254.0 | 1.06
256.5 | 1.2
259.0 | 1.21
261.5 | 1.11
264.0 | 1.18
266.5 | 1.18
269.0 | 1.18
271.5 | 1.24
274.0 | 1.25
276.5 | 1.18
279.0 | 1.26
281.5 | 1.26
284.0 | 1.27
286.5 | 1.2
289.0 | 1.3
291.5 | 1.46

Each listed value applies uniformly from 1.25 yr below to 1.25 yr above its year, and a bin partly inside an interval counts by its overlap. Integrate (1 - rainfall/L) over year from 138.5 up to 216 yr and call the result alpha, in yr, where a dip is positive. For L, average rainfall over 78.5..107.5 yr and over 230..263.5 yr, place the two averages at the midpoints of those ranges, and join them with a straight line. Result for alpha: 5.7 yr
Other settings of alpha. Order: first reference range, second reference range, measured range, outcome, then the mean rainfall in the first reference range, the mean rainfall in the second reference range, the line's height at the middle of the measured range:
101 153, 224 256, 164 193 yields 2.1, 1.24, 1.12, 1.19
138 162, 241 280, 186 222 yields 1.3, 1.2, 1.17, 1.18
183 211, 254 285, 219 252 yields 1.0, 1.12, 1.2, 1.17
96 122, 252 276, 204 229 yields 1.3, 1.3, 1.18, 1.21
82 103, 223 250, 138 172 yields 2.2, 1.38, 1.12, 1.27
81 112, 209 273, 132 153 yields 1.5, 1.35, 1.15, 1.29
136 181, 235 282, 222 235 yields 0.2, 1.16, 1.16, 1.16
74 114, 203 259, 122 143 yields 1.2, 1.36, 1.13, 1.3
